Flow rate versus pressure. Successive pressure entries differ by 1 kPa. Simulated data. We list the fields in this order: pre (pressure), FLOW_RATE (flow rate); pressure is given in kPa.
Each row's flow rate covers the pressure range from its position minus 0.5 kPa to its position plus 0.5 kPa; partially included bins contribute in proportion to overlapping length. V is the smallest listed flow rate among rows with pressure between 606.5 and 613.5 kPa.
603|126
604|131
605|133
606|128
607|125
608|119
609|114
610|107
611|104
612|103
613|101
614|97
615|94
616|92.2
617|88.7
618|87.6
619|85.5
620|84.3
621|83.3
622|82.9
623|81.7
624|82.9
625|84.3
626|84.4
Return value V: 101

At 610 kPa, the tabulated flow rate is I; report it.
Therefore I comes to 107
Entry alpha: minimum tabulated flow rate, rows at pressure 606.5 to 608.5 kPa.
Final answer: 119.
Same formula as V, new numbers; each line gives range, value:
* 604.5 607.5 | 125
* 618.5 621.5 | 83.3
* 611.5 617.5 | 88.7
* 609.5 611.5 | 104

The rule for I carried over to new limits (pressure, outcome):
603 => 126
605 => 133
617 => 88.7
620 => 84.3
